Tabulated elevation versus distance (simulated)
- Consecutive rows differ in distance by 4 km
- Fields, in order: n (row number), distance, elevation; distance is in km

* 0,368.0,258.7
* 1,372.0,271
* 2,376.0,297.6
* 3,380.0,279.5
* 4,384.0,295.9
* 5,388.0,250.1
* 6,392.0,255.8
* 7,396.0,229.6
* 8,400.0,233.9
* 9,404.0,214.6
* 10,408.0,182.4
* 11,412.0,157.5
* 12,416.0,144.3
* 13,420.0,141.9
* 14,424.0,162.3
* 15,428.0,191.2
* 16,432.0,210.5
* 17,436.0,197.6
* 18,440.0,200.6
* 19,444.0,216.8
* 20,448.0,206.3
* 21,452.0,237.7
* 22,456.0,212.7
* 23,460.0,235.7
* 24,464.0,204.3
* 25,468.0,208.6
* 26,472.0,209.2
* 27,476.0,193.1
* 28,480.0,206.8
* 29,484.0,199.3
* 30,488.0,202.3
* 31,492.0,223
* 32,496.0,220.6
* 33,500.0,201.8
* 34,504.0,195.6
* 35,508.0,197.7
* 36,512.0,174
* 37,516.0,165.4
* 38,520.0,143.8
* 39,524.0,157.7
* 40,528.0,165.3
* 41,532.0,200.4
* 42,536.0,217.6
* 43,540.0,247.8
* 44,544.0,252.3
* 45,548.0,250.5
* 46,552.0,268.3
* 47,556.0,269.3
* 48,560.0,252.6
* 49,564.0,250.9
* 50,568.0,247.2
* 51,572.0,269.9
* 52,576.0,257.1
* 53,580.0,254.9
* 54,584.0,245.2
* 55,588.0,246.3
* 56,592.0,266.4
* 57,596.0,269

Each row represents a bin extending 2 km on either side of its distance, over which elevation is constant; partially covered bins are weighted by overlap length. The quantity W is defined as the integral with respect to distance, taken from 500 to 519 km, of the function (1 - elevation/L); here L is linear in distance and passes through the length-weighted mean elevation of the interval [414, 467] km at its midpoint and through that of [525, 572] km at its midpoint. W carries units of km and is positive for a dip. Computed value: 3.4 km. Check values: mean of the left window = 197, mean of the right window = 238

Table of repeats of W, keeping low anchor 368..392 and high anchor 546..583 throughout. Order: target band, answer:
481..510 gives 6.4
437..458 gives 4.3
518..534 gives 5.8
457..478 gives 4.5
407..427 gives 8.4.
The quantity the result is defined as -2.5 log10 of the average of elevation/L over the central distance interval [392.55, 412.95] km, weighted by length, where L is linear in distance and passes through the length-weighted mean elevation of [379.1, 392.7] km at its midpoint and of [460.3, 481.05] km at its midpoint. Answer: 0.23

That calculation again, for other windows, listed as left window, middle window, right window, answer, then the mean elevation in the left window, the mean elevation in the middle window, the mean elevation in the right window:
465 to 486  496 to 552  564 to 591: 0.14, 203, 201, 254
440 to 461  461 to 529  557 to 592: 0.19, 219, 193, 254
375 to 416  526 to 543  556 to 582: 0.20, 234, 210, 256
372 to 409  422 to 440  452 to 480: 0.20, 252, 192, 212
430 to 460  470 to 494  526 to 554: 0.07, 213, 206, 229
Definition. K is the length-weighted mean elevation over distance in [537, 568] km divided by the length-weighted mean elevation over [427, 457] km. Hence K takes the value 1.21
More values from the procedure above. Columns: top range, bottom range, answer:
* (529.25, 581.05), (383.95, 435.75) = 1.23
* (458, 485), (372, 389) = 0.74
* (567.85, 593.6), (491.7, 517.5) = 1.31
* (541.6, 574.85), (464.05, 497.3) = 1.24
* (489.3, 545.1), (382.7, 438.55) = 0.97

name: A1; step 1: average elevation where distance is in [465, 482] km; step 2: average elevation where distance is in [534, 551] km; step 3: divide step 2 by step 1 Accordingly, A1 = 1.19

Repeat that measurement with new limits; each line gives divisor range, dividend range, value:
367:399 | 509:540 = 0.68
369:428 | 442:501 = 0.95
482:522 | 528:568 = 1.26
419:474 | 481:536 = 0.93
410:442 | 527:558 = 1.34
